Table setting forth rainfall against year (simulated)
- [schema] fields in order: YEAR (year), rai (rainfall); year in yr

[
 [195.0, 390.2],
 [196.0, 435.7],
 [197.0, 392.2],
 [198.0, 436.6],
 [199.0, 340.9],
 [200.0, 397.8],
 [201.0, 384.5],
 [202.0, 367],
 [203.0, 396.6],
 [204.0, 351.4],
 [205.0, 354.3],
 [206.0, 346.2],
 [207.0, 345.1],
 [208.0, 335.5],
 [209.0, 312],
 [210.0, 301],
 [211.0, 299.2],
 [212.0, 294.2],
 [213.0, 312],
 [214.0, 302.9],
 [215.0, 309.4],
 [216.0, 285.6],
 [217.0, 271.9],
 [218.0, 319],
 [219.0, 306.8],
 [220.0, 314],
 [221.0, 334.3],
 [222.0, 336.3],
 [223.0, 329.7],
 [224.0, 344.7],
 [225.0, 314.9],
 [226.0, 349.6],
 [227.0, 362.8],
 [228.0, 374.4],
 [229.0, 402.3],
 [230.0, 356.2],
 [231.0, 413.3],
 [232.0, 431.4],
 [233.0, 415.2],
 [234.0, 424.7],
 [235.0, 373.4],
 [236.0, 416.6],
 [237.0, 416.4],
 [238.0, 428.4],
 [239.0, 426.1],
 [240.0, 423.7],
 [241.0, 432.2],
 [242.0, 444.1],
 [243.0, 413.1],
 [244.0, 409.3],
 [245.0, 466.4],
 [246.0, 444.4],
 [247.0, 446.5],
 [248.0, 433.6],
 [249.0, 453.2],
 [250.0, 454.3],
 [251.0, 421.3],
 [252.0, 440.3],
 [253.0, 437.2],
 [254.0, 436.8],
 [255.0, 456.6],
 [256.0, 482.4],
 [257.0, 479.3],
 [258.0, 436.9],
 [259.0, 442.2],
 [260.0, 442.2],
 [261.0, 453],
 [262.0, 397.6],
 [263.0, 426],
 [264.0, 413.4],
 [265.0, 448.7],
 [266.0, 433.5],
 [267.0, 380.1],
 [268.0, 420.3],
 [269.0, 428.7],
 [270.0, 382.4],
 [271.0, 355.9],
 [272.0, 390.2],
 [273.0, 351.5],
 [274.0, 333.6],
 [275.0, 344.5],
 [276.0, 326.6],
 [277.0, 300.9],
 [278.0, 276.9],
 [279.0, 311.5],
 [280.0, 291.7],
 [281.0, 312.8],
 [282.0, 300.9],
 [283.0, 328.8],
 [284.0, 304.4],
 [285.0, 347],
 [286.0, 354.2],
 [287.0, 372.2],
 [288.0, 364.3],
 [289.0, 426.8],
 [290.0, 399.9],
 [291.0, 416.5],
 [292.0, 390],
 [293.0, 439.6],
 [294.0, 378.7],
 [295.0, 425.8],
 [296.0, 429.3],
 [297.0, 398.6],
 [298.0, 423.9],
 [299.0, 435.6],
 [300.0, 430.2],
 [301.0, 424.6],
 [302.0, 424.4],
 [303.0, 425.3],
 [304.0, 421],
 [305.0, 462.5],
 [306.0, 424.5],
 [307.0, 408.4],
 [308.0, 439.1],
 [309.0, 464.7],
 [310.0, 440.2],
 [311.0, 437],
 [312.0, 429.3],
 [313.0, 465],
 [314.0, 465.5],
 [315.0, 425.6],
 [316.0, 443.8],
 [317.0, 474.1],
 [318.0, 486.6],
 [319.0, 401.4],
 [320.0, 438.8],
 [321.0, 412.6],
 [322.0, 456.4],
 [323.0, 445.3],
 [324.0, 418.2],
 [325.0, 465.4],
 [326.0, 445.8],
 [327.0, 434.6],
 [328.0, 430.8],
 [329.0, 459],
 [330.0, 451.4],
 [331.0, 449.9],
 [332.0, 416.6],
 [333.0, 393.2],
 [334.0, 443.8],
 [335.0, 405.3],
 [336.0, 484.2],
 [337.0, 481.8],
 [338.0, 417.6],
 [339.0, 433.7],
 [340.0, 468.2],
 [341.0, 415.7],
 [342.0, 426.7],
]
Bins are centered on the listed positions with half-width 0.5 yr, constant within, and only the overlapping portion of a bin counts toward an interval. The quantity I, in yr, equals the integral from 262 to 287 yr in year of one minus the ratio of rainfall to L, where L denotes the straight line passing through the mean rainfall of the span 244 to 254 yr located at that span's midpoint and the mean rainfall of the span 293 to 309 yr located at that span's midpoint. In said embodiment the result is 4.4 yr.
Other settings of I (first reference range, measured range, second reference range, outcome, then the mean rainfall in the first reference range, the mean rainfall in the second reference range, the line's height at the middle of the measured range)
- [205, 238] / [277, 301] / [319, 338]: 2.0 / 347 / 439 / 405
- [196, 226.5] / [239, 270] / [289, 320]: -4.5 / 338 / 431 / 381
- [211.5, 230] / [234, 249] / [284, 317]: -3.3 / 327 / 419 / 351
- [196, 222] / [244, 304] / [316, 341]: -1.0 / 338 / 442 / 395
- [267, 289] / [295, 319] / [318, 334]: -2.2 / 346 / 437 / 401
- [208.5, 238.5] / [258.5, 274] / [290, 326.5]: -0.7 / 348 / 433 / 391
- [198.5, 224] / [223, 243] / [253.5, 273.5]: -1.5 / 330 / 423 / 369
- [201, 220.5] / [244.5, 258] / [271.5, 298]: -4.2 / 324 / 360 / 343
